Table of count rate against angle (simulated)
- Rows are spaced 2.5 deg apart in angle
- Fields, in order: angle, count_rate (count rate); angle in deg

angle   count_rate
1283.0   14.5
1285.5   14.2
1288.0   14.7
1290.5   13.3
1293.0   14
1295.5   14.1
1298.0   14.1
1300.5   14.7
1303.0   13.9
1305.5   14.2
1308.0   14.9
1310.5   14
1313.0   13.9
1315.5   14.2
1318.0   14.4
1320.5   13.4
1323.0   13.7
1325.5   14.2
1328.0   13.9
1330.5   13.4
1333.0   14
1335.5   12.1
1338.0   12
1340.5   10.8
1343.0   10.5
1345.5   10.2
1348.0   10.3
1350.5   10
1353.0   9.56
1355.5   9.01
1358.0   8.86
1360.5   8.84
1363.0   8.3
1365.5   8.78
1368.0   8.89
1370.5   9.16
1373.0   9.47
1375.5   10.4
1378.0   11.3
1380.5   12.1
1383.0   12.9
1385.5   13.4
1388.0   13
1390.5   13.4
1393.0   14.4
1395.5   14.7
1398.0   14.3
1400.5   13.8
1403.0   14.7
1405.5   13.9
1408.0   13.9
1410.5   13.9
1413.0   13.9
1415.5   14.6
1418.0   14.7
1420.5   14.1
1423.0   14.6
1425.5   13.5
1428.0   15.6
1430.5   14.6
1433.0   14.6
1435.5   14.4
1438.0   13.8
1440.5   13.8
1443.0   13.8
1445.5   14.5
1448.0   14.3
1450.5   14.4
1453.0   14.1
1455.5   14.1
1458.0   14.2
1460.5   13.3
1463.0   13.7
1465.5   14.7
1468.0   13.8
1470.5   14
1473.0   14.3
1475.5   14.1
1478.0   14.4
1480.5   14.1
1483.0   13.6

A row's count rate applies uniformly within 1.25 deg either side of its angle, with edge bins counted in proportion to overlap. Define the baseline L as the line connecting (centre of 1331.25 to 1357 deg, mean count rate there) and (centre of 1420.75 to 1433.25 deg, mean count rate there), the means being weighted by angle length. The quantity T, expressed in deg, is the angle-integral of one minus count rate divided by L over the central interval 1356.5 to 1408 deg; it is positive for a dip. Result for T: 3.6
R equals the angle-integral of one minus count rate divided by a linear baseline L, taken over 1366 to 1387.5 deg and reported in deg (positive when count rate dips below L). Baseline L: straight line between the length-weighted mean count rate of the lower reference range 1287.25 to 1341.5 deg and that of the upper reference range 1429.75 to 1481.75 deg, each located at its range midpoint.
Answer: 4.6 deg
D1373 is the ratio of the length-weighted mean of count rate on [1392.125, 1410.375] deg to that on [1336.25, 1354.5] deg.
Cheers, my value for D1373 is 1.4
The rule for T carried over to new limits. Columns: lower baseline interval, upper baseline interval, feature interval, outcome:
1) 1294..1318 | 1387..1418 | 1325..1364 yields 8.9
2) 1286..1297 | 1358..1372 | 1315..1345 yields -4.3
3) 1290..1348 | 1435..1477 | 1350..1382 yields 9.4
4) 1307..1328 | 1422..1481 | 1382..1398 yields 0.5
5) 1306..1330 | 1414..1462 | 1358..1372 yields 5.3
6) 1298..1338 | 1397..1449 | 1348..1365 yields 5.9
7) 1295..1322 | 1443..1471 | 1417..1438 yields -0.5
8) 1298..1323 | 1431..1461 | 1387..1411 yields 0.2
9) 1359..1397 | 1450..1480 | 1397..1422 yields -3.9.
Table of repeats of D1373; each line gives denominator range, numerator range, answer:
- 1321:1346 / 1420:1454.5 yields 1.14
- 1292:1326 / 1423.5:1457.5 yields 1.01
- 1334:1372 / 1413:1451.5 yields 1.46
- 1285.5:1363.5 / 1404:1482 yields 1.13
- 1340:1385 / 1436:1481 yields 1.41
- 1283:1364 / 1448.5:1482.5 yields 1.12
